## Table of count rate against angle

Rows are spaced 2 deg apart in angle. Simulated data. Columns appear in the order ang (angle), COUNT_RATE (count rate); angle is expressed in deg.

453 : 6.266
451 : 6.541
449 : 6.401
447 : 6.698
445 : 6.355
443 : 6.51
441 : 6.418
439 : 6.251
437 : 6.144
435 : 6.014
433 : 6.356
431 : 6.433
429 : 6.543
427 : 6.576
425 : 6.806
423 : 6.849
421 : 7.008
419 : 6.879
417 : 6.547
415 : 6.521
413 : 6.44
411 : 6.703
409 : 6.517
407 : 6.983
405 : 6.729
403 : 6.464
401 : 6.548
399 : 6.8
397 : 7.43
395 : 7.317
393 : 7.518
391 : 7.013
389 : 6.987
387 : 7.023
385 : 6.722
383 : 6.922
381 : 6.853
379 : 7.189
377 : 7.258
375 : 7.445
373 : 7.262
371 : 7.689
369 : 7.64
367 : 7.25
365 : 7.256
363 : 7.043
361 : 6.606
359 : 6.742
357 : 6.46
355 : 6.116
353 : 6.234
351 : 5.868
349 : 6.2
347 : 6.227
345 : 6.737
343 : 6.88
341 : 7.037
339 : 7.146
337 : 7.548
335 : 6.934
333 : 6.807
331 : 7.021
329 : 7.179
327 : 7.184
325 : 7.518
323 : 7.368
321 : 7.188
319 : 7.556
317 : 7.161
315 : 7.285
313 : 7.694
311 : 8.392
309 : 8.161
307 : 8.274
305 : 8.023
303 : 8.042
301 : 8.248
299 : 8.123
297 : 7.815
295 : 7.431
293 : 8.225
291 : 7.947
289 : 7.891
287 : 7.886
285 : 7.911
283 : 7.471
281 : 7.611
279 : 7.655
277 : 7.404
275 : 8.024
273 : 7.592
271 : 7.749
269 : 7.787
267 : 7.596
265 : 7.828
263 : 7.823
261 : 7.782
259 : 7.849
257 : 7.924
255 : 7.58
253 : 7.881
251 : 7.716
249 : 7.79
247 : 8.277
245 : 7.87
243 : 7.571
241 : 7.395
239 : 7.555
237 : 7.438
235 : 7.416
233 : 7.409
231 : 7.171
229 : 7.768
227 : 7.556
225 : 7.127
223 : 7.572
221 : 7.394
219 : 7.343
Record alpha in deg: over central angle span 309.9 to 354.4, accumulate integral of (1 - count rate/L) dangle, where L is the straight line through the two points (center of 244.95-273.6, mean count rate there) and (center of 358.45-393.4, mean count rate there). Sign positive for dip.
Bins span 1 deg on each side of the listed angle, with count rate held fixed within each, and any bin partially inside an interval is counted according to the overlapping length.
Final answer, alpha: 2.1 deg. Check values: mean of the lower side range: 7.8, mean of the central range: 7.05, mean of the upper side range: 7.13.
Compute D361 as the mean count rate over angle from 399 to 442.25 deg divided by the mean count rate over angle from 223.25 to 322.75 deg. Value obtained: 0.85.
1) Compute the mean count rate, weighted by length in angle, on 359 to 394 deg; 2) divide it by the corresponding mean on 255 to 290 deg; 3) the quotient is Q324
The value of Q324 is 0.9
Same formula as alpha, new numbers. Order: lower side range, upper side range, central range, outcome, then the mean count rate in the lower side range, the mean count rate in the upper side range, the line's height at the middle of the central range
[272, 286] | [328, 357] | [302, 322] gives -1.7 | 7.67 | 6.7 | 7.16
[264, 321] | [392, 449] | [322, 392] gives 2.6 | 7.8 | 6.65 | 7.22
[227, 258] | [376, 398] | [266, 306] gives -1.8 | 7.65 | 7.11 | 7.49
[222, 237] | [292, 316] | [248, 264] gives -0.4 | 7.43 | 7.98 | 7.63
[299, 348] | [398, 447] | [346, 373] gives 1.4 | 7.42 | 6.56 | 7.1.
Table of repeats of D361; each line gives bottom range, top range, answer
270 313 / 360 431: 0.88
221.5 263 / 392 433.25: 0.89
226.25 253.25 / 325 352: 0.90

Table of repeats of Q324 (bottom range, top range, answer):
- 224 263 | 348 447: 0.89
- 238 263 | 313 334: 0.93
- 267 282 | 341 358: 0.83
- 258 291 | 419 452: 0.84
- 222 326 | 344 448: 0.87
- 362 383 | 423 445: 0.88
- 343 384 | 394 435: 0.98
